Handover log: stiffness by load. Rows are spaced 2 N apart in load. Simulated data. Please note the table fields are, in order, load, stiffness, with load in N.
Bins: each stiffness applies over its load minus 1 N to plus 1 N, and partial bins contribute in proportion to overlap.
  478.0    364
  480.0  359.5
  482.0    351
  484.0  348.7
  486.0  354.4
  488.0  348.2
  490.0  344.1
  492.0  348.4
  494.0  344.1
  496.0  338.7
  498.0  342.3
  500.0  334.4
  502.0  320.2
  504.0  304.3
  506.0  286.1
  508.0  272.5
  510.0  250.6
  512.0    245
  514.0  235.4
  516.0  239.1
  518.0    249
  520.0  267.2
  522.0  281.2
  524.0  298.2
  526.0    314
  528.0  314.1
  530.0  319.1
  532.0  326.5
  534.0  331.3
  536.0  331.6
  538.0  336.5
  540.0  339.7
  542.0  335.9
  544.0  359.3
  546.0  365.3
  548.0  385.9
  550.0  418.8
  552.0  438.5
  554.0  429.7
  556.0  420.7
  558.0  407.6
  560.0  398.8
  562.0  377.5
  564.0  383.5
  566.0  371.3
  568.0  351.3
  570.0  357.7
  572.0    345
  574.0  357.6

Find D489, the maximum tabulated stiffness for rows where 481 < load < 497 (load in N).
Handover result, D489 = 354.4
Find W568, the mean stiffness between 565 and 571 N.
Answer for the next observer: 360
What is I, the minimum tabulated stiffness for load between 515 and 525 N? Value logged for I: 239.1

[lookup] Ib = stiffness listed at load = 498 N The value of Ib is 342.3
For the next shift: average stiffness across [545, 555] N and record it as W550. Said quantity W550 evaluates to 408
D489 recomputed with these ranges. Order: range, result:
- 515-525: 298.2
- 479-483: 359.5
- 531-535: 331.3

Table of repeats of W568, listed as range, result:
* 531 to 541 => 333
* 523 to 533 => 314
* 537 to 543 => 337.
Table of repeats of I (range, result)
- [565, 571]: 351.3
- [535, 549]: 331.6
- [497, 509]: 272.5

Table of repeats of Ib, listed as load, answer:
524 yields 298.2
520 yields 267.2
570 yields 357.7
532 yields 326.5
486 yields 354.4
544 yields 359.3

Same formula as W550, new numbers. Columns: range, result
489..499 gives 344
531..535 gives 329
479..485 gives 353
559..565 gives 387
